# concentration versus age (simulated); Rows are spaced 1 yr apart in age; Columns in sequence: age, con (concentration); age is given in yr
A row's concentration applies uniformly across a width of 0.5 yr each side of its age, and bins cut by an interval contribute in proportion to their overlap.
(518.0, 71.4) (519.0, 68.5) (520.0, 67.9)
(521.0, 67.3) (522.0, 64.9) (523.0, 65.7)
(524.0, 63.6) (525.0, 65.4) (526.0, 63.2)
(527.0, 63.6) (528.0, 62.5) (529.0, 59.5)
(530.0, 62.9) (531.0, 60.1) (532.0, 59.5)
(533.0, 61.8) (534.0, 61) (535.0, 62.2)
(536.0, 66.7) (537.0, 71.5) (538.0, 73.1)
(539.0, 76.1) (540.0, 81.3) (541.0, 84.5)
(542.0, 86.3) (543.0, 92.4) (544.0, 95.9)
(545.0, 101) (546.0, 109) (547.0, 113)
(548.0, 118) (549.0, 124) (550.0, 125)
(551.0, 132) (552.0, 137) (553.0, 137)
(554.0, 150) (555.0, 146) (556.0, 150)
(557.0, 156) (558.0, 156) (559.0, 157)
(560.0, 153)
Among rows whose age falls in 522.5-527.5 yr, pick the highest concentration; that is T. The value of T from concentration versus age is 65.7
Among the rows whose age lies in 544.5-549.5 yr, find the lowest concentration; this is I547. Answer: 101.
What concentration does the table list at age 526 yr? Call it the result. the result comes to 63.2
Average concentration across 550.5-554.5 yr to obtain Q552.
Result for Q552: 139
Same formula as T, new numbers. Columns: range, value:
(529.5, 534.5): 62.9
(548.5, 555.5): 150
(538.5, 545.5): 101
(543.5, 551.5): 132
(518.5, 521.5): 68.5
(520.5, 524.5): 67.3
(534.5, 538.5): 73.1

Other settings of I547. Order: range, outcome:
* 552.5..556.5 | 137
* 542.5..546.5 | 92.4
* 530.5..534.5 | 59.5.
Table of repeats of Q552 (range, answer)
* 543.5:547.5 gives 105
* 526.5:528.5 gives 63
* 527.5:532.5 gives 60.9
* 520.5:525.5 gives 65.4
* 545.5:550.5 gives 118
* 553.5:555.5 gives 148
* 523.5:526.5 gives 64.1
